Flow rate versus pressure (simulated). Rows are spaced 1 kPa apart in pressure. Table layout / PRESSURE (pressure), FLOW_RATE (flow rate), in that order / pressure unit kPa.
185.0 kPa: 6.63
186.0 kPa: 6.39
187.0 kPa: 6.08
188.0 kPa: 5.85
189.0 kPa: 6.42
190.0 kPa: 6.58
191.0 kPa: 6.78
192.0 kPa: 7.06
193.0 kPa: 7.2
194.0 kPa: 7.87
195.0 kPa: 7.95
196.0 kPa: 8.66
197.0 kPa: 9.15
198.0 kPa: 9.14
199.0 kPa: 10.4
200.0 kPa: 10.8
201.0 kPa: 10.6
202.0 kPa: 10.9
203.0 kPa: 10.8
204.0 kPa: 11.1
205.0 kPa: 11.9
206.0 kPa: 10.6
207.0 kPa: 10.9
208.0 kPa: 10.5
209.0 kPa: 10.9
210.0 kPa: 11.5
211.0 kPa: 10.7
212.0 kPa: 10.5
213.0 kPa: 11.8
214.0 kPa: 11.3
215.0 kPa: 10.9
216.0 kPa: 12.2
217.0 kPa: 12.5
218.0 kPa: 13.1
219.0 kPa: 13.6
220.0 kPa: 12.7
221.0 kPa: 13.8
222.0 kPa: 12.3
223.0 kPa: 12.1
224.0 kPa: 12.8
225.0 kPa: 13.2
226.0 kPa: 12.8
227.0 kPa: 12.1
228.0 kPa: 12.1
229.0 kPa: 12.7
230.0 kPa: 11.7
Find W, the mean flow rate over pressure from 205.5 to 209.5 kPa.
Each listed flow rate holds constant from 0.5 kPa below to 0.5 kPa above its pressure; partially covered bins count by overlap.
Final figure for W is 10.7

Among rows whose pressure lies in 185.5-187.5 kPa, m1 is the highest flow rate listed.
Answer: 6.39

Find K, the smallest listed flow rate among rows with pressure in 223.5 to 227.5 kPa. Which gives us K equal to 12.1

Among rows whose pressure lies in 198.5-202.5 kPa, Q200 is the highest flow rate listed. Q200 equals 10.9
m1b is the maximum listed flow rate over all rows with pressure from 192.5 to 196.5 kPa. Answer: 8.66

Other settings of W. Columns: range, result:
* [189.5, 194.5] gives 7.1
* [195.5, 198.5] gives 8.98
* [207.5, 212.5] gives 10.8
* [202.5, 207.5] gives 11.1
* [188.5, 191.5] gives 6.59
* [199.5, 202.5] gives 10.8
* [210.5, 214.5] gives 11.1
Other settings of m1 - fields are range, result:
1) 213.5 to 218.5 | 13.1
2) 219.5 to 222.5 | 13.8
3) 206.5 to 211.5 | 11.5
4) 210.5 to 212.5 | 10.7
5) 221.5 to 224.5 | 12.8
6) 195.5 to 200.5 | 10.8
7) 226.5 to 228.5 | 12.1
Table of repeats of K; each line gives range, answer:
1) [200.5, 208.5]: 10.5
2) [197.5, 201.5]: 9.14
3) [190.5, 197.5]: 6.78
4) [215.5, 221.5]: 12.2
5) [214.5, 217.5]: 10.9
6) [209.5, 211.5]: 10.7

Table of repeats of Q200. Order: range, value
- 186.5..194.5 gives 7.87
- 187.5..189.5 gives 6.42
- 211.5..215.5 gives 11.8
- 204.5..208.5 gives 11.9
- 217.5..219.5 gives 13.6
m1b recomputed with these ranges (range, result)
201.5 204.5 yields 11.1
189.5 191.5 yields 6.78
